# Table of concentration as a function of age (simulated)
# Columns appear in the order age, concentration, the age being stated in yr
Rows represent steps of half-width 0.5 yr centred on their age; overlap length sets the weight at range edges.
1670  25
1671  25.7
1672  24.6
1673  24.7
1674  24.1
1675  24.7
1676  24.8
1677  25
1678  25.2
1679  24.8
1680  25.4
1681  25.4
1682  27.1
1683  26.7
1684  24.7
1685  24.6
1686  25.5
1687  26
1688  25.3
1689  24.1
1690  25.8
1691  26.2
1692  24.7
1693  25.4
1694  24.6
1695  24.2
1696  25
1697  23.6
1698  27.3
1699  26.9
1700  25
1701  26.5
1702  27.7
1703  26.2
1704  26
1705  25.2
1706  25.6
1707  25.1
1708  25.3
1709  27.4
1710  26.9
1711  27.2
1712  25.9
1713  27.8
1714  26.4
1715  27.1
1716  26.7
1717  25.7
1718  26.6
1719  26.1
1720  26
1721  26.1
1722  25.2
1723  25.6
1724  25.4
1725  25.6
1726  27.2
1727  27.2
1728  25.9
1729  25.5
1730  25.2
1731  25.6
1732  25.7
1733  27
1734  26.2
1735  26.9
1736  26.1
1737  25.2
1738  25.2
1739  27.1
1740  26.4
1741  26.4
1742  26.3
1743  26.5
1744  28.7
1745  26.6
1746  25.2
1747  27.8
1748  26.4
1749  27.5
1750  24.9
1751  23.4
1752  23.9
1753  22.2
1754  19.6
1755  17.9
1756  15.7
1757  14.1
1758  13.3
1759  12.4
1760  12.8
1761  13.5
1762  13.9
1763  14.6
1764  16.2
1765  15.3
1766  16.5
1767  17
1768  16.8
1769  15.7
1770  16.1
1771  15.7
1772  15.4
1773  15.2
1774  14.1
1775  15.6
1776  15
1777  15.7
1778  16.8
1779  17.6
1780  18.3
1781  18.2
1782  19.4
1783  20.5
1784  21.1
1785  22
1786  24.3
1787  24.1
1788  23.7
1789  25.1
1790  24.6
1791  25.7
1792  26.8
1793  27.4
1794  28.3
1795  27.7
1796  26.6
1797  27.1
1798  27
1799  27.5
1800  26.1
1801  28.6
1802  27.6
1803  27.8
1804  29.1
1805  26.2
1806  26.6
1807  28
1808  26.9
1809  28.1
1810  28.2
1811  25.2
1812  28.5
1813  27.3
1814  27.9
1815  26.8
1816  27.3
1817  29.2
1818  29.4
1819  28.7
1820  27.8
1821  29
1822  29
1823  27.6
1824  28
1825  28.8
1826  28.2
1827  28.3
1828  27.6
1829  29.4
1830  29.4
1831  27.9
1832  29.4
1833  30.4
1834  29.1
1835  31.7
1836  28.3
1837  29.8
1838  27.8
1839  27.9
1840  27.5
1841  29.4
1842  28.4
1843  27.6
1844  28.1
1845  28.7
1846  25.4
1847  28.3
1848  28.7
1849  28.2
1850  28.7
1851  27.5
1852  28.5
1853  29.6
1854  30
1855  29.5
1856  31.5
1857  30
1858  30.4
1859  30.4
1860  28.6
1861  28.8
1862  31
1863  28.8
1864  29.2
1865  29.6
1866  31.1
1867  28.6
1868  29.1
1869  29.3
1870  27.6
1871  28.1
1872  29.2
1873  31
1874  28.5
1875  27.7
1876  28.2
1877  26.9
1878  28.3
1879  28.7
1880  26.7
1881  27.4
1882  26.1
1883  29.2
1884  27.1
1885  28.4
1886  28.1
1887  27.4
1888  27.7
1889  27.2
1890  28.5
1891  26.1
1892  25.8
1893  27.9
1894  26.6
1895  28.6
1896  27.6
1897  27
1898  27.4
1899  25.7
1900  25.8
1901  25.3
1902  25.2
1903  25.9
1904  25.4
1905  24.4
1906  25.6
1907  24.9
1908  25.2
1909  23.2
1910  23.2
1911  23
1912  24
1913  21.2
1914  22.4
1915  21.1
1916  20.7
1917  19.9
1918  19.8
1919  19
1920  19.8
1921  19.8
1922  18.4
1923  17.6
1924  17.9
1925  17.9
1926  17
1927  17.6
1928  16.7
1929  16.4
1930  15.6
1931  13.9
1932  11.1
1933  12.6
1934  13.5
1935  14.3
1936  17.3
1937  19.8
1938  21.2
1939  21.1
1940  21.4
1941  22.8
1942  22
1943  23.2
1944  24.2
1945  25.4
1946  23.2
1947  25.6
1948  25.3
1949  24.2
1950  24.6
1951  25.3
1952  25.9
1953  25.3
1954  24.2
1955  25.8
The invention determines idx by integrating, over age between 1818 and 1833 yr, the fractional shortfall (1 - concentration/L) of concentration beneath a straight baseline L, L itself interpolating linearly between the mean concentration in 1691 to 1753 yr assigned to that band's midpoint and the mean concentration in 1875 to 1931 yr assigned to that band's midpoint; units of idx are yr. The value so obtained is -2.3 yr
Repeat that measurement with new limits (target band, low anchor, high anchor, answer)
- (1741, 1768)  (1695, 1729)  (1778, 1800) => 5.2 yr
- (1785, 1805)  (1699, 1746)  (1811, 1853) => 0.9 yr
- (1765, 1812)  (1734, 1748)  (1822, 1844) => 8.7 yr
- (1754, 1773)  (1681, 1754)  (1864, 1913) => 7.9 yr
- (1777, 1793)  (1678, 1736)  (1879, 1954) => 1.9 yr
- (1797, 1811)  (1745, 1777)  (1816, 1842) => -1.5 yr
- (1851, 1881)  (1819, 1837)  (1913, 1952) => -4.1 yr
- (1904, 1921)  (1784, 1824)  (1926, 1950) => -1.1 yr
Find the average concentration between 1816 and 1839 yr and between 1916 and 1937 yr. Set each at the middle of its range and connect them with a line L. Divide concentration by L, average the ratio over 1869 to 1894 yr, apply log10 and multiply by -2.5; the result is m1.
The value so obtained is -0.24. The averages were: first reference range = 28.8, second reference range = 17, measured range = 27.8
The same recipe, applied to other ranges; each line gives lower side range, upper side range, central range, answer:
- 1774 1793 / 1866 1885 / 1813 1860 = -0.15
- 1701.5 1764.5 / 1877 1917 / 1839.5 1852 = -0.11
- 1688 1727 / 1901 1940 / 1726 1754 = -0.04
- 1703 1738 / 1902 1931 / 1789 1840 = -0.18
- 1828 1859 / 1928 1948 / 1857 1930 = -0.06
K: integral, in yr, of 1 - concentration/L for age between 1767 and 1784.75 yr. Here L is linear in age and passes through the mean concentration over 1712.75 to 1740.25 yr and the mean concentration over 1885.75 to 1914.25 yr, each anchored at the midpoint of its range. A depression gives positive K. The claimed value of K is 6.2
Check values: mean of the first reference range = 26.2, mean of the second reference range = 25.7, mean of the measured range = 17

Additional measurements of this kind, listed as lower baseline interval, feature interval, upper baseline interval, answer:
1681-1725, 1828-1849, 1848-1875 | 0.1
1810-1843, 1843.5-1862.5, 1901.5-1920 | -1.7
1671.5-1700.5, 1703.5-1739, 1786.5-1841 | -0.3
